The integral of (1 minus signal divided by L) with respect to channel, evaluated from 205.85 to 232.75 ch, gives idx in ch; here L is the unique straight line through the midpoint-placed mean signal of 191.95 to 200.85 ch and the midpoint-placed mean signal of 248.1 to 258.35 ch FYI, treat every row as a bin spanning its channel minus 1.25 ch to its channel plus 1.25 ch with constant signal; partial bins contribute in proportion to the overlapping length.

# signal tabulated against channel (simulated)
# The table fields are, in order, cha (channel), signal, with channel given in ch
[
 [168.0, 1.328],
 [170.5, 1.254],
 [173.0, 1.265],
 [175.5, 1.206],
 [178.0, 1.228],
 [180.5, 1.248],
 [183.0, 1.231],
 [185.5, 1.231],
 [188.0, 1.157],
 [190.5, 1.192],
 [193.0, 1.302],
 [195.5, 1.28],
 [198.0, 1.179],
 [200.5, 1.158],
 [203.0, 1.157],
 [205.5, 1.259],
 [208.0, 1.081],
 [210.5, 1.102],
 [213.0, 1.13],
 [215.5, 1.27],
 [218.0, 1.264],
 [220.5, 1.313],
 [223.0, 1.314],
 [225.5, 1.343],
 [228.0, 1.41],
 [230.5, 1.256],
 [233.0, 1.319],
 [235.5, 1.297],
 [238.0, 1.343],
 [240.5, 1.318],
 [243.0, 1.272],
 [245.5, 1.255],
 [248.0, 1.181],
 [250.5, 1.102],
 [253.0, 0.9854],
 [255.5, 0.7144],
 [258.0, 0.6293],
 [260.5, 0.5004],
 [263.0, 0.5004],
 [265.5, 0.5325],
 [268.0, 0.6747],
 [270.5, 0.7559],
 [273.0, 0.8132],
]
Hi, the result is -3.7 ch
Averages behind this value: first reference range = 1.24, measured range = 1.25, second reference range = 0.914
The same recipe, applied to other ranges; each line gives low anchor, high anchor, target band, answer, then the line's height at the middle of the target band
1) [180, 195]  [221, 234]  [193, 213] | 1.38 ch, 1.27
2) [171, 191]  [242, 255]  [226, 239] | -1.95 ch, 1.15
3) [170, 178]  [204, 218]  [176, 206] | -0.18 ch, 1.21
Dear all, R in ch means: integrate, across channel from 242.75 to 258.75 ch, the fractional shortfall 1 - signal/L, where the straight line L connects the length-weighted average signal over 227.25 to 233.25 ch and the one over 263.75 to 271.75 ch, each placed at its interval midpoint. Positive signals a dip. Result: -0.9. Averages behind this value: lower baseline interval 1.32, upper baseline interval 0.645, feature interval 1.02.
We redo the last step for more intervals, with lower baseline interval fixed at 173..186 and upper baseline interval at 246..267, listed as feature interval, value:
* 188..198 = -0.7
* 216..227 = -3.6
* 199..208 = -0.7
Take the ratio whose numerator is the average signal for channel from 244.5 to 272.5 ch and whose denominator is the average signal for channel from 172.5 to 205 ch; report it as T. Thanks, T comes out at 0.66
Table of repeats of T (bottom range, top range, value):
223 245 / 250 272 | 0.53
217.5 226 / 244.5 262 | 0.69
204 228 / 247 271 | 0.61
